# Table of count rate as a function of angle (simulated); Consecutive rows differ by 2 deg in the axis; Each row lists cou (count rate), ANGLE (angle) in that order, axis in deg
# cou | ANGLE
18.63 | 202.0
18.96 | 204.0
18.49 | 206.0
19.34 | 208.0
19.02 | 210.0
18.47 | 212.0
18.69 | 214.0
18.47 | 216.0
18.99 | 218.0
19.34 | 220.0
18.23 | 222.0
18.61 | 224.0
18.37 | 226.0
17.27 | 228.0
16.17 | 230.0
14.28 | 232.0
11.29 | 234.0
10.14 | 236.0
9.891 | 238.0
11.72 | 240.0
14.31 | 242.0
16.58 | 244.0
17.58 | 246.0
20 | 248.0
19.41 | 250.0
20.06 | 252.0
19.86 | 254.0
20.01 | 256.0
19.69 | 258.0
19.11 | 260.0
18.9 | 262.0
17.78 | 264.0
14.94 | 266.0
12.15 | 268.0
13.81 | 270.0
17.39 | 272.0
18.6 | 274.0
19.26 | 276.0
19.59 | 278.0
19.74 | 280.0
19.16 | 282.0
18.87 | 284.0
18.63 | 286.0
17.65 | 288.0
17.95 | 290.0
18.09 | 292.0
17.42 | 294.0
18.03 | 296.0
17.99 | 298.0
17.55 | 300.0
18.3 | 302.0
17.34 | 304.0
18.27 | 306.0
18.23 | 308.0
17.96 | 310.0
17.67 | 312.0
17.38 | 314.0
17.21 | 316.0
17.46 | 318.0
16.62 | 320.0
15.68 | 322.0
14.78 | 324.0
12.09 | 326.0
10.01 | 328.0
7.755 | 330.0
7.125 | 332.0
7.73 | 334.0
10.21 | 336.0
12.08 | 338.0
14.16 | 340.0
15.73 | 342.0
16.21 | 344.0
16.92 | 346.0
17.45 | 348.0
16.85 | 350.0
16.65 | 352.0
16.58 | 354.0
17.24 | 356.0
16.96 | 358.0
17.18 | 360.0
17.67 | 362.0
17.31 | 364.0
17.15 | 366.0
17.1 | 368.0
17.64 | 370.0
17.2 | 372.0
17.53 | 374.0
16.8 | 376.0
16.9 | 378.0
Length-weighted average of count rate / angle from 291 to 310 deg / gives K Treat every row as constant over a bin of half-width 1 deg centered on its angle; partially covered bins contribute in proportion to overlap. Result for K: 17.9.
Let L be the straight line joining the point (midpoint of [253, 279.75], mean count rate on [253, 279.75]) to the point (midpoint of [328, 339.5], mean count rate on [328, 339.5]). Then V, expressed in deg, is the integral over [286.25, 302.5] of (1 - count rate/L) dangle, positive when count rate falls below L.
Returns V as -4.1 deg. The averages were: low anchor 17.8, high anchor 9.29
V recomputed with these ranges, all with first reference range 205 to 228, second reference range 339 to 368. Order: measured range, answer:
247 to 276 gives 0.0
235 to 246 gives 3.2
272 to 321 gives -1.6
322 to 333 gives 4.0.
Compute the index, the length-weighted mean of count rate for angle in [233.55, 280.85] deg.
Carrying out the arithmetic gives 16.8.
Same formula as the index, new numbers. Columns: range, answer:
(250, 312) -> 18.1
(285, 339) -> 15.5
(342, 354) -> 16.7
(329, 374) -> 15.1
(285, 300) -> 17.9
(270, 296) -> 18.3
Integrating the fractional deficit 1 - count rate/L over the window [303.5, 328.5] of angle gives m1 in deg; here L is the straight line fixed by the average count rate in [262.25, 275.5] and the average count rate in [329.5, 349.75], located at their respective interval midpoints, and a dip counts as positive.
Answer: -4.3 deg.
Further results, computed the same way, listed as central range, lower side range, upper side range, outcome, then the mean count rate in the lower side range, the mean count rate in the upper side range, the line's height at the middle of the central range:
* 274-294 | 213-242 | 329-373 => -4.2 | 15.8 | 15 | 15.4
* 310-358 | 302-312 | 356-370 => 8.4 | 18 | 17.3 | 17.6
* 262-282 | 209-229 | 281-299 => 1.2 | 18.5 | 18.2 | 18.3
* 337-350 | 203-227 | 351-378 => 1.4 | 18.7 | 17.1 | 17.4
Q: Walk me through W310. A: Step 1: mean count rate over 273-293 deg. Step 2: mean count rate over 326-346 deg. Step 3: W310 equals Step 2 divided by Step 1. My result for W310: 0.6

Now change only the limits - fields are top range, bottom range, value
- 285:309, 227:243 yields 1.37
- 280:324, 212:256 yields 1.06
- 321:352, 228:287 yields 0.78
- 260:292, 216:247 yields 1.13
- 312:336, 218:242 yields 0.87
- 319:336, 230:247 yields 0.85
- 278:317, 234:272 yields 1.11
